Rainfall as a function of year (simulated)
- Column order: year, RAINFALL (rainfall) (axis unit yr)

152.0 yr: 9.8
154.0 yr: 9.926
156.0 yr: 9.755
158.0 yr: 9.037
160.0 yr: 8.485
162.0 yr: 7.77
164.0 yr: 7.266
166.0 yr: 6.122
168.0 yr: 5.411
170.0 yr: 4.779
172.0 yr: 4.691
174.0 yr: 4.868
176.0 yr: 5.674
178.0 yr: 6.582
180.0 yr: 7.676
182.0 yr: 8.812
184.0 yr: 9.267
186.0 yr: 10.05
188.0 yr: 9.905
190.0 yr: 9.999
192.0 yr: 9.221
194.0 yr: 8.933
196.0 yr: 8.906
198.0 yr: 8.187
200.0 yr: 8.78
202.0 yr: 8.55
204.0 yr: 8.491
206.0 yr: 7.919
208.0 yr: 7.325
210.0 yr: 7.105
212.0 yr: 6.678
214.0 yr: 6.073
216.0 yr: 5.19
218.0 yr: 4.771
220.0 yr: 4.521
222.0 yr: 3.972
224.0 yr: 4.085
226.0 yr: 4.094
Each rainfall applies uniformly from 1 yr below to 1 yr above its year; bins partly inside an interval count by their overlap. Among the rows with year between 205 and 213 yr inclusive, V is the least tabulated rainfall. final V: 6.678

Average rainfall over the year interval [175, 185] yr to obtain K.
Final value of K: 7.6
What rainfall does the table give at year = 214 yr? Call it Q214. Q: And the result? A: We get 6.073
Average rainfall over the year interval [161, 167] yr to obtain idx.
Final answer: 7.05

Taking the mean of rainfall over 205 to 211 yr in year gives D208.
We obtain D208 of 7.45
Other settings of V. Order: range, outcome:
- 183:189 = 9.267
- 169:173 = 4.691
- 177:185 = 6.582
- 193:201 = 8.187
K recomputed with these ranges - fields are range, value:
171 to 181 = 5.9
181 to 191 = 9.61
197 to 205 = 8.5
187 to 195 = 9.51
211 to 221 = 5.45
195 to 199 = 8.55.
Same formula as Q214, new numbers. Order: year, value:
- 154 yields 9.926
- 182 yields 8.812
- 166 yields 6.122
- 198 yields 8.187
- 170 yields 4.779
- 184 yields 9.267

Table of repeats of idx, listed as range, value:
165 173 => 5.25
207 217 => 6.47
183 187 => 9.66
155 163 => 8.76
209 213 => 6.89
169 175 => 4.78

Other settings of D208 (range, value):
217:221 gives 4.65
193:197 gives 8.92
